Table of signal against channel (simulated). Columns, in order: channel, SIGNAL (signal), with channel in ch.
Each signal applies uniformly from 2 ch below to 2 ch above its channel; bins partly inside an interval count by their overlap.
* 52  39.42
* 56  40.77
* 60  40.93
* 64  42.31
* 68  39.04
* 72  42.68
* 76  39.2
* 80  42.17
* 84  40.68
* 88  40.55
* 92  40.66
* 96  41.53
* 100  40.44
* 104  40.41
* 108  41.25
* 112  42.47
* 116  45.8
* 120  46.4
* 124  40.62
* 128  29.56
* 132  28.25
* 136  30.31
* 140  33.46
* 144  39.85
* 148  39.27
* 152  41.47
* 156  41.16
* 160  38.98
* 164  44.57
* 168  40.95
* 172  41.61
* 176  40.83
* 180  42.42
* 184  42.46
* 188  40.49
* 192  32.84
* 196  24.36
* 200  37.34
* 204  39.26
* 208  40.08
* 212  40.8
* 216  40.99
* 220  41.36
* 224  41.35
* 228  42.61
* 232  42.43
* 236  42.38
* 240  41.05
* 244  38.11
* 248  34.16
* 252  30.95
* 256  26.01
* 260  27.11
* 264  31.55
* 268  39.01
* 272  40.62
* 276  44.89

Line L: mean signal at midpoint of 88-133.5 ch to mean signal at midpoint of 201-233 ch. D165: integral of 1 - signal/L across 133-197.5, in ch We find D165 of 3.3 ch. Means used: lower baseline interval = 39.9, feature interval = 38.4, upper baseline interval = 41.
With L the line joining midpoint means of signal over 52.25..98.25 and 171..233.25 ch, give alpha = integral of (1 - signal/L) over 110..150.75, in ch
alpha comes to 2.6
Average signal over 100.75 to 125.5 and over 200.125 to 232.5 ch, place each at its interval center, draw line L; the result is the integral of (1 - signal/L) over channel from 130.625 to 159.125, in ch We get 3.79 ch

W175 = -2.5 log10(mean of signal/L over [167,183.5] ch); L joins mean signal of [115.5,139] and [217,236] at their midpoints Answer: -0.07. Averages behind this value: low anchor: 36.1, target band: 41.6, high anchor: 41.9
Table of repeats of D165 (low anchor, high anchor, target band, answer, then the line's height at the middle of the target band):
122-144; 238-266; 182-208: -2.8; 32.9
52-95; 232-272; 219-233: -2.3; 36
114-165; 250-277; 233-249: -2.2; 34.7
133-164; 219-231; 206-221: 0.2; 41.3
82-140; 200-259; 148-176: -1.8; 38.8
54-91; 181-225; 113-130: -0.3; 39.9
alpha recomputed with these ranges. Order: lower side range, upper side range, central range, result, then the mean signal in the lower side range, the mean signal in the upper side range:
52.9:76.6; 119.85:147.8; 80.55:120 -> -4.2 ch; 40.9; 35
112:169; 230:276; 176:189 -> -1.4 ch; 38.7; 36.2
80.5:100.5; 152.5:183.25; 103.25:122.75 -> -1.1 ch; 40.9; 41.5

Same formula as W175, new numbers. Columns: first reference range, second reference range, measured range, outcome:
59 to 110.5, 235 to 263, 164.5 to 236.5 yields -0.11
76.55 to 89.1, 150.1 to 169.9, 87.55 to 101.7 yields 0.01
